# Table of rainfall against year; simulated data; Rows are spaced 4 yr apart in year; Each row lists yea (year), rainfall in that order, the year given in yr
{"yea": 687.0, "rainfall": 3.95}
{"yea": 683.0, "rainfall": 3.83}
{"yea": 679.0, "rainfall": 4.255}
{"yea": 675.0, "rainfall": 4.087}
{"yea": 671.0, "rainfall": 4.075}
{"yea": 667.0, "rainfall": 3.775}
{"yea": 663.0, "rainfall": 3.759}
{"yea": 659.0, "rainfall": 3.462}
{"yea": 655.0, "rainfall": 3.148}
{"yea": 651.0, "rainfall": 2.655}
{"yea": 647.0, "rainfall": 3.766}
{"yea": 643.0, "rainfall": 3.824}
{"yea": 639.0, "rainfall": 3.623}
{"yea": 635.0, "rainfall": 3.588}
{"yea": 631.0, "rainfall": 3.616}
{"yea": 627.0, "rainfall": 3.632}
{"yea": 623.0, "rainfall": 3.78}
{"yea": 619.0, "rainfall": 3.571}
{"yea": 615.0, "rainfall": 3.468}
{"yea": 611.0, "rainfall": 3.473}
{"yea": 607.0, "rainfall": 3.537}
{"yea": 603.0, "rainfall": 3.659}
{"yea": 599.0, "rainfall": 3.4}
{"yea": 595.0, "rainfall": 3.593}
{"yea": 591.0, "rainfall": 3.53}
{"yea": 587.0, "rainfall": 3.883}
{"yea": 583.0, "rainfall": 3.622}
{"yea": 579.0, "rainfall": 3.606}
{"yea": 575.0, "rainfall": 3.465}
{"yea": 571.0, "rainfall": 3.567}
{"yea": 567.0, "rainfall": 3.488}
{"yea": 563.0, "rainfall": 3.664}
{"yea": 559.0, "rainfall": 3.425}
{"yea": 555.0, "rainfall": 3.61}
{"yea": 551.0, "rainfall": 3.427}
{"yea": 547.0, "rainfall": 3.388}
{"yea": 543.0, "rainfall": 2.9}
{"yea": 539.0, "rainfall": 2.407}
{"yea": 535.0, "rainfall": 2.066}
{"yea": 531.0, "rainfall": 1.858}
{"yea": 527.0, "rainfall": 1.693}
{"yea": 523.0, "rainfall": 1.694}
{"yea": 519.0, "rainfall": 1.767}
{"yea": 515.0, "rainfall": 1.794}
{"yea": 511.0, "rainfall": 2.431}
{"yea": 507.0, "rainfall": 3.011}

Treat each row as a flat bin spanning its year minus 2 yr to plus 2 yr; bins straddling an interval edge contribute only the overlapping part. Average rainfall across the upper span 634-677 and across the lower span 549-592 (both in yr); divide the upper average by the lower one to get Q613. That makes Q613 1.0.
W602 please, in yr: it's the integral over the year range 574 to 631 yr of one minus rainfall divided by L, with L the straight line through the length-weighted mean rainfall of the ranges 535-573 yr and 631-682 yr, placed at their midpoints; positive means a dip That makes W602 -2.3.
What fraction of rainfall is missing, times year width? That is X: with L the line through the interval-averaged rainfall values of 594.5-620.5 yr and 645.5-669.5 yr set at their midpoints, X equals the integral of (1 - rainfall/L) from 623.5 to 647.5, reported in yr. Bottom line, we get -1.4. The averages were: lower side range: 3.52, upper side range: 3.43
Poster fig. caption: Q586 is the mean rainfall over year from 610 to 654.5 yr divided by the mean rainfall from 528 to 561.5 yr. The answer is 1.2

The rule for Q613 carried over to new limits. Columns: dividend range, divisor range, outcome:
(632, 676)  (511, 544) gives 1.78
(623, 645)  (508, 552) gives 1.59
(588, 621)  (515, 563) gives 1.37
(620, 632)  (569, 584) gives 1.03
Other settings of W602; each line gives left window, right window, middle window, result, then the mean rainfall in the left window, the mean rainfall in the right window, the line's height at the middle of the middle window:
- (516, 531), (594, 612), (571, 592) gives -3.98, 1.74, 3.53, 3.05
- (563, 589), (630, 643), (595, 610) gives 0.36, 3.61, 3.64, 3.62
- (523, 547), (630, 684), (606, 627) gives -2.45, 2.24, 3.67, 3.2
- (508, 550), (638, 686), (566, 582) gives -4.69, 2.25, 3.7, 2.74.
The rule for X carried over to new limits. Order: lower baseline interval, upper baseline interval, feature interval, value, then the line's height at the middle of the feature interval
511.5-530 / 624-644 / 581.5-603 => -4.67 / 2.97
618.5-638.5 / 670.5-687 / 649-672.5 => 2.66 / 3.9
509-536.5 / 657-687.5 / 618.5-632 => -1.63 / 3.27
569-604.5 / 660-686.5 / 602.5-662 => 3.99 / 3.78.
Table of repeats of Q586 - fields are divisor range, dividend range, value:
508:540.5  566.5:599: 1.80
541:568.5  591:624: 1.04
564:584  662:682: 1.12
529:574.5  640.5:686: 1.20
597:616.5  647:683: 1.05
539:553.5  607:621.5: 1.12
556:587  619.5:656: 0.99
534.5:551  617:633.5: 1.29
